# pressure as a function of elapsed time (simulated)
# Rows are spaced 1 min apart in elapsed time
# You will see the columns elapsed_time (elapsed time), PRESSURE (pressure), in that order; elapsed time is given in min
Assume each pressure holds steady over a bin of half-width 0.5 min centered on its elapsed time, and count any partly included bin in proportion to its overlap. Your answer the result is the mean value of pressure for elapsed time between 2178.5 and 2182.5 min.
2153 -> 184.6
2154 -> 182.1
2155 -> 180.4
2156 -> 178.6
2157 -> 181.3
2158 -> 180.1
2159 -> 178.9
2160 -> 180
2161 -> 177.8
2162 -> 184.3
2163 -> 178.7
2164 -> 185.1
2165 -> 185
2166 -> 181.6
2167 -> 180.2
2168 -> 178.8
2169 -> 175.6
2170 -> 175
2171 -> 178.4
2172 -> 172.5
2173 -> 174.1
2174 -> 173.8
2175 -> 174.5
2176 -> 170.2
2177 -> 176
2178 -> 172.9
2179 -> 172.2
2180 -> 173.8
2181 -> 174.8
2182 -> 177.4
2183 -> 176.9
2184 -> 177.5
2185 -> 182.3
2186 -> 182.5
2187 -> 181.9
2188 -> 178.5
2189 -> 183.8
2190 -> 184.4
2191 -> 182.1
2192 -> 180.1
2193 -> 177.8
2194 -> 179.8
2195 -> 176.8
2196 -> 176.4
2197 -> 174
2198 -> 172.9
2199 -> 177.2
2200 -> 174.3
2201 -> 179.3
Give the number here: 175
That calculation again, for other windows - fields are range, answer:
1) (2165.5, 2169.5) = 179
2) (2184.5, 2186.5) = 182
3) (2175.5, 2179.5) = 173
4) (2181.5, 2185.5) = 179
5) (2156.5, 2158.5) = 181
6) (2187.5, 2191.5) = 182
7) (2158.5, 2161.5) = 179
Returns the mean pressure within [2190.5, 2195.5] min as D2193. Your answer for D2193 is 179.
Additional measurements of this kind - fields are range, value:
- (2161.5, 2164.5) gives 183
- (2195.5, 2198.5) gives 174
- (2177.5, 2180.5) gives 173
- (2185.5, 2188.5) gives 181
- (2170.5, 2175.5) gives 175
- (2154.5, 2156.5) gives 180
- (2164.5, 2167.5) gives 182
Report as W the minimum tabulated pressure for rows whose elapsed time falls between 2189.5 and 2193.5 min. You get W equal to 177.8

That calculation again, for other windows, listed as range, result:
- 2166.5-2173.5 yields 172.5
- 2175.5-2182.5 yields 170.2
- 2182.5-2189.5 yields 176.9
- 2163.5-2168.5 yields 178.8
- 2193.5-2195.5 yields 176.8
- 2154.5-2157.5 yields 178.6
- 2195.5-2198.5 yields 172.9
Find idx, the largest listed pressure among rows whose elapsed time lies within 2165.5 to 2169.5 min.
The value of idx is 181.6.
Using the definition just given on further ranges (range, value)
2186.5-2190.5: 184.4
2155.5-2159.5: 181.3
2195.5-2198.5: 176.4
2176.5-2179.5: 176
